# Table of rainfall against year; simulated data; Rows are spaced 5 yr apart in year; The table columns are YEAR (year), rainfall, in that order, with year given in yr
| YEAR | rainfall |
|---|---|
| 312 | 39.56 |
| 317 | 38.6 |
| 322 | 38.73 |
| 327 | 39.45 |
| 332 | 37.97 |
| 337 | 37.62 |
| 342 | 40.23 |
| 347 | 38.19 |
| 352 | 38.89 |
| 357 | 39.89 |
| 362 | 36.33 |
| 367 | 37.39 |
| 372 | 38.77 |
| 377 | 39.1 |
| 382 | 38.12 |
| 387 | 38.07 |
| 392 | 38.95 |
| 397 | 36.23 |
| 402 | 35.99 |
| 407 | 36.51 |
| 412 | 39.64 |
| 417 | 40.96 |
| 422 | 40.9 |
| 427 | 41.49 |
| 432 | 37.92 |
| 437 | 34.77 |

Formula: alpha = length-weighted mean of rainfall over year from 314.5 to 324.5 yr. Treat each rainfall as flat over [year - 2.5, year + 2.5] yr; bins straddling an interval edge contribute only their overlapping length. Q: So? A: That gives 38.7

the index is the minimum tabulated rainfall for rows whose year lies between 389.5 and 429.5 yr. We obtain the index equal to 35.99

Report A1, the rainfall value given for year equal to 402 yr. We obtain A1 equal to 35.99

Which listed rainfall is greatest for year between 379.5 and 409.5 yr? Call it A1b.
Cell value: 38.95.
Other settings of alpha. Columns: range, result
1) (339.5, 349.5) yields 39.2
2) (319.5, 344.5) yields 38.8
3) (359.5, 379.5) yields 37.9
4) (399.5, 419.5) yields 38.3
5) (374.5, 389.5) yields 38.4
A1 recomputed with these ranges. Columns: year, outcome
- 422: 40.9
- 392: 38.95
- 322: 38.73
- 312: 39.56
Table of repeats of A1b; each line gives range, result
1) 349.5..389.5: 39.89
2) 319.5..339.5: 39.45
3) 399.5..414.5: 39.64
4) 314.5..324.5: 38.73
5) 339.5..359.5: 40.23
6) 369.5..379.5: 39.1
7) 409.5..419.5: 40.96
